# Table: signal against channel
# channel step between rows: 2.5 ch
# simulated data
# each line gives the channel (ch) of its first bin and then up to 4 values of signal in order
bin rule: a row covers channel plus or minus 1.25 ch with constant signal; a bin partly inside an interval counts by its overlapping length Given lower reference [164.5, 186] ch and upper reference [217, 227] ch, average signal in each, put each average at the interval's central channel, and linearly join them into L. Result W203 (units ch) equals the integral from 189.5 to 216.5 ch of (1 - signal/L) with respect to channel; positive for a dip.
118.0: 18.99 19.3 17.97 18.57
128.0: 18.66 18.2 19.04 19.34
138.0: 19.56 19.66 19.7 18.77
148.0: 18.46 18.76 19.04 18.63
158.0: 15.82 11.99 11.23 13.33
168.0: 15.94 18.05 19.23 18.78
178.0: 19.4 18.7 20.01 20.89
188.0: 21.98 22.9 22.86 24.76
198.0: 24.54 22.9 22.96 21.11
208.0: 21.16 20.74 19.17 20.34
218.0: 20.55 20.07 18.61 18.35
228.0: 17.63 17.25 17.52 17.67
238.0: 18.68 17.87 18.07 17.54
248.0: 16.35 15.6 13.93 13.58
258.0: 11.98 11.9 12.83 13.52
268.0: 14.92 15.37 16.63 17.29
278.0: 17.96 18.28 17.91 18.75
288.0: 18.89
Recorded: -4.7 ch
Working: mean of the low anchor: 18.2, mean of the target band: 22.1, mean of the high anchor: 19.3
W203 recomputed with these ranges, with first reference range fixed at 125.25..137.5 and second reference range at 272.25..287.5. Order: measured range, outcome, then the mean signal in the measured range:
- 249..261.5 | 3.2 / 13.5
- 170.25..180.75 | -0.2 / 18.9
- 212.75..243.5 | -0.6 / 18.6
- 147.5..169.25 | 3.3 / 15.8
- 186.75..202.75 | -4.2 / 23.3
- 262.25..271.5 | 1.9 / 14.2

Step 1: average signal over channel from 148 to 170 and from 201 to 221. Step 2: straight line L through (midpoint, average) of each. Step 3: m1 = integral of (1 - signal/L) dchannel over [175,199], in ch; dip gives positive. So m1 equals -3.81 ch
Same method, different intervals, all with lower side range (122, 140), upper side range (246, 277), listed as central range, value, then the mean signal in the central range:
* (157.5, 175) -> 2.4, 15.2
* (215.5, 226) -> -2.4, 19.6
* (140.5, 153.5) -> -0.5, 19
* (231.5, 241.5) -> -1.6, 17.9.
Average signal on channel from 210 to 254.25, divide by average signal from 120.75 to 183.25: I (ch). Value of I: 1.01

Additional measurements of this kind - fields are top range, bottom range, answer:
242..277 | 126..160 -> 0.81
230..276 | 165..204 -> 0.76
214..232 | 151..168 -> 1.24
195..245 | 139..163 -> 1.13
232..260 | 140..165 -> 0.95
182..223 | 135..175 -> 1.25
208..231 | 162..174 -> 1.24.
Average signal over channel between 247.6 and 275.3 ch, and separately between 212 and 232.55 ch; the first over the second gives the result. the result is 0.75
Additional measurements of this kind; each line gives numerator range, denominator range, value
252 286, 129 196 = 0.82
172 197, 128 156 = 1.10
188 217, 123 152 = 1.17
